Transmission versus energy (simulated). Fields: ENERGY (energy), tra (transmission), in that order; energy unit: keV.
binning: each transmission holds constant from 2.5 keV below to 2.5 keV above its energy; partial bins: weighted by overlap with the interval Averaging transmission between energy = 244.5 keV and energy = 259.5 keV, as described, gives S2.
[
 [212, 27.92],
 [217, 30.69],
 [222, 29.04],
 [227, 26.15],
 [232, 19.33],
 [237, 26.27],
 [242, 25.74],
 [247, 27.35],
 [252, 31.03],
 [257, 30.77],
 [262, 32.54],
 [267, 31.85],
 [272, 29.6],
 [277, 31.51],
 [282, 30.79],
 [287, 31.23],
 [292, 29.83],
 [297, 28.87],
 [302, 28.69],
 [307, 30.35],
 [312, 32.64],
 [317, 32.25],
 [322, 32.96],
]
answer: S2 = 29.7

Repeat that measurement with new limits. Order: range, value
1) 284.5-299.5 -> 30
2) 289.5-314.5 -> 30.1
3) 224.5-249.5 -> 25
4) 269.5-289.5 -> 30.8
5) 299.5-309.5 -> 29.5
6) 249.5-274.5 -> 31.2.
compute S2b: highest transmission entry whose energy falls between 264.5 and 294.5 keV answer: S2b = 31.85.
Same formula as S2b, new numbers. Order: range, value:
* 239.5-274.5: 32.54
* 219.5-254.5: 31.03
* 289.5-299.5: 29.83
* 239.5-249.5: 27.35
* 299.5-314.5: 32.64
